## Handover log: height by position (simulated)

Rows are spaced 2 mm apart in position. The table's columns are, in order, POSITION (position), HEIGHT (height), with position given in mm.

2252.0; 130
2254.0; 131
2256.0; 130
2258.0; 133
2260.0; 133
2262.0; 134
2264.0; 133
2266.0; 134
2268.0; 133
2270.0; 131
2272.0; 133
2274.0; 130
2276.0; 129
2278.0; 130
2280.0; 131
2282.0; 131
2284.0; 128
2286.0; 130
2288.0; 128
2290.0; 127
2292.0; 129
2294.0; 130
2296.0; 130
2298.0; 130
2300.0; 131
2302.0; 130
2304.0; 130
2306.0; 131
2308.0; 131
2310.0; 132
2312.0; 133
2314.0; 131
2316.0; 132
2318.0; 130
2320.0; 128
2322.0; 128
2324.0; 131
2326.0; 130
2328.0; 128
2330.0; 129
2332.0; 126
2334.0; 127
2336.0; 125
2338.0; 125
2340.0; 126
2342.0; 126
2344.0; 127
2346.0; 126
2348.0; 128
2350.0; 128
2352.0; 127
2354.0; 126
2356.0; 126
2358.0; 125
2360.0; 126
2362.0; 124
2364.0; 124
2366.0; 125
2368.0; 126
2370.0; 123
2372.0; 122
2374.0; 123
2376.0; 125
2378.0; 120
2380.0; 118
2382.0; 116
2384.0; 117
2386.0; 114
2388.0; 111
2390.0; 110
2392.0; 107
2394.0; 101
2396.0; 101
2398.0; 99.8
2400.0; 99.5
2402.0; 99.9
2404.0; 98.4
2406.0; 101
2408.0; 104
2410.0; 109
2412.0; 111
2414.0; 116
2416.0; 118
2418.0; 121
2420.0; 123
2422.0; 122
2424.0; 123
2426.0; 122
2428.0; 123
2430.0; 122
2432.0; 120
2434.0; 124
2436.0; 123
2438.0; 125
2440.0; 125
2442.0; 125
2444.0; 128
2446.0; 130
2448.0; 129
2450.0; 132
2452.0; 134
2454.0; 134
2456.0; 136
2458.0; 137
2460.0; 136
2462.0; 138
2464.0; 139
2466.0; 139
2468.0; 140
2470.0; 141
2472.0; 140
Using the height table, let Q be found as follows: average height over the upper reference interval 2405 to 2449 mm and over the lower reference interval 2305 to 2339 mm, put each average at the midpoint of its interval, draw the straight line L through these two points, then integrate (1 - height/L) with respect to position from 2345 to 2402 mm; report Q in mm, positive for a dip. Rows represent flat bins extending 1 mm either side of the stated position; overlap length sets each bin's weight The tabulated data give 3.06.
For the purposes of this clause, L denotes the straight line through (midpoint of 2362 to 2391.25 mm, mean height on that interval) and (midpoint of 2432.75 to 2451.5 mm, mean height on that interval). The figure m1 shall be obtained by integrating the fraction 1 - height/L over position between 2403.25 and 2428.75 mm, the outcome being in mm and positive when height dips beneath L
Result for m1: 1.9 mm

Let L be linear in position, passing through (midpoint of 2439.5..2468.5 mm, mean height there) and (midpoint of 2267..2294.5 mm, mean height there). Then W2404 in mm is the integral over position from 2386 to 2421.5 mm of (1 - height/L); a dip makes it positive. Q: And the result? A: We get 6.5 mm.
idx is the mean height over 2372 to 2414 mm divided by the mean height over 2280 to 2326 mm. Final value 0.8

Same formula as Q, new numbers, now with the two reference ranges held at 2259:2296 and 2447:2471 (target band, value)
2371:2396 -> 3.6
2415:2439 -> 2.3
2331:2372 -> 2.2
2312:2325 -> 0.2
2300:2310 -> 0.1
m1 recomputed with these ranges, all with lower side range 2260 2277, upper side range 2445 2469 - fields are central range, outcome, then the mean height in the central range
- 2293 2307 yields 0.3 mm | 130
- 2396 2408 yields 3.1 mm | 100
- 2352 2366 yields 0.9 mm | 125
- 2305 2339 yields 1.0 mm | 129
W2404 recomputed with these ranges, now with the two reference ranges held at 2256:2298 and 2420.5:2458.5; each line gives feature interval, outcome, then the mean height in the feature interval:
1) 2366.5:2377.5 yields 0.41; 124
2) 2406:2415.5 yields 1.35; 109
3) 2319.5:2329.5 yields 0.05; 129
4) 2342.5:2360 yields 0.33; 127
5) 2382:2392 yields 1.21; 113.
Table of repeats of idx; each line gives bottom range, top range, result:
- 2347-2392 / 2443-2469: 1.11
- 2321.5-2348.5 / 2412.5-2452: 0.97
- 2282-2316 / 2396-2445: 0.89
